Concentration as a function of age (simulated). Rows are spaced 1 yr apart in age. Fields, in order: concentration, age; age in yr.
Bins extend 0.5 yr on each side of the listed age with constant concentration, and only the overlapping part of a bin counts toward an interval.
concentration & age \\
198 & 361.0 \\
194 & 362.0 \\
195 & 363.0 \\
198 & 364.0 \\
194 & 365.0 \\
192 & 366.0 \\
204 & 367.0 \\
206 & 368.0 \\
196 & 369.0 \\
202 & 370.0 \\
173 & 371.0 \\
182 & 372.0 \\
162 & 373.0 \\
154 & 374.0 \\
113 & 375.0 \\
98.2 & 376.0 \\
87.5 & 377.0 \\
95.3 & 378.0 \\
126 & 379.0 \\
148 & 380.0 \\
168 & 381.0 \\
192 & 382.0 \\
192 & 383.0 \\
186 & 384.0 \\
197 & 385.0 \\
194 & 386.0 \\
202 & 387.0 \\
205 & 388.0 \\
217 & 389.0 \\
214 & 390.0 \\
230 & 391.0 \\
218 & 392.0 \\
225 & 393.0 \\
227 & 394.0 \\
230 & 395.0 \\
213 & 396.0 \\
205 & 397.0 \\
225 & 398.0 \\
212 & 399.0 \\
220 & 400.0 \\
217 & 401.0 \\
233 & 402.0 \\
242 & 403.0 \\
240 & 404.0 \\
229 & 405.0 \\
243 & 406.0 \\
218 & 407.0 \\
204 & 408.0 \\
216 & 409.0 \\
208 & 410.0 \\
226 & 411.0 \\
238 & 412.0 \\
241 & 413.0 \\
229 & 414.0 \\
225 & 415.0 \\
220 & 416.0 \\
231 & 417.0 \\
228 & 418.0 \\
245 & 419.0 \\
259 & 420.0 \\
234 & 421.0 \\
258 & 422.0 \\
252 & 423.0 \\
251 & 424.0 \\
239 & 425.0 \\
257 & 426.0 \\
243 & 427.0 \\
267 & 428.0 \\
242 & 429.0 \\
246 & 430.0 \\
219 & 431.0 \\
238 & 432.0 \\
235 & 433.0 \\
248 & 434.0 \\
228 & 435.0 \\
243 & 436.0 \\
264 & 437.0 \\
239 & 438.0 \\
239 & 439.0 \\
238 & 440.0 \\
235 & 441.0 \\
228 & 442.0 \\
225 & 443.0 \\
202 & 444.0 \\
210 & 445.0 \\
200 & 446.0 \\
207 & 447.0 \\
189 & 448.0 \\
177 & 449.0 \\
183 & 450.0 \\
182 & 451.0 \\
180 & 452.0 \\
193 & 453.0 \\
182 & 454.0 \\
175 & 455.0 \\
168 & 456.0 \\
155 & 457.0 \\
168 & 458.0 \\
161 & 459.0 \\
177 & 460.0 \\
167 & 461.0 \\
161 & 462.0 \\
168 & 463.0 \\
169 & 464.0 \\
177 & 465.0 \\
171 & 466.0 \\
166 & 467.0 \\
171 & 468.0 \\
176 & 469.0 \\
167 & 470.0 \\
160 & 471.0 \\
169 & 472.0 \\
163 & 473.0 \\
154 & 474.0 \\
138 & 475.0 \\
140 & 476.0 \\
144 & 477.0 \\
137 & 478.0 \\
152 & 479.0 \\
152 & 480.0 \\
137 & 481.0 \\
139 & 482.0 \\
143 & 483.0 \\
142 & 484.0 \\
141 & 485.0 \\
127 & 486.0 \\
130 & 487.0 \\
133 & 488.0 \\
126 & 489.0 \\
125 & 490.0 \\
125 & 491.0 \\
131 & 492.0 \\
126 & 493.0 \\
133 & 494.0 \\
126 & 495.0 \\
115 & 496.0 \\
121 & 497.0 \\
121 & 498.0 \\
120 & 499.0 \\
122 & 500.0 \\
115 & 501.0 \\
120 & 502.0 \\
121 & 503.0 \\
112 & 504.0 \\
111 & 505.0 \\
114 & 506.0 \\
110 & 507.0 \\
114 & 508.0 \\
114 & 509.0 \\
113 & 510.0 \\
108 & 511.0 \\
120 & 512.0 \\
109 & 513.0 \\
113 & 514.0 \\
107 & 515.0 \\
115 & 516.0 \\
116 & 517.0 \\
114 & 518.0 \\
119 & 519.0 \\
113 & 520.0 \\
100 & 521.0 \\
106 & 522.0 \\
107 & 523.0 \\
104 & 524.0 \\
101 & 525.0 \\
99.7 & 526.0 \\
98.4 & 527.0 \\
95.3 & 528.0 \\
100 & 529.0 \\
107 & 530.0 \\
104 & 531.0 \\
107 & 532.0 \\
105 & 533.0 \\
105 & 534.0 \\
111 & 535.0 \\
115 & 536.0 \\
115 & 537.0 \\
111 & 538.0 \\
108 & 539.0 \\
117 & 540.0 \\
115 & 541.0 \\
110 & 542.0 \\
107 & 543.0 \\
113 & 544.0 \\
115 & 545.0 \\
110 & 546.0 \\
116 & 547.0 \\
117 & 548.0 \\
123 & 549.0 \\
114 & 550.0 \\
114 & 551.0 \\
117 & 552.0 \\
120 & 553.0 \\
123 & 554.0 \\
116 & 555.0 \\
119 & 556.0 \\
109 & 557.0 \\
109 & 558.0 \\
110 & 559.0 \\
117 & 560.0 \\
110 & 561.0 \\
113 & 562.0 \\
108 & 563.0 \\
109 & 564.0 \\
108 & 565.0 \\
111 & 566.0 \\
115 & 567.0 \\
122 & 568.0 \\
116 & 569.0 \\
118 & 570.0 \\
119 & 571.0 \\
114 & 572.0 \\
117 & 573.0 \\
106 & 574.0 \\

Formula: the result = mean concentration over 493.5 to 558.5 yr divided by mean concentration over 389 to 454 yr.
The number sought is 0.50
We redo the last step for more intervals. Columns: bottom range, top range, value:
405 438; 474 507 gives 0.55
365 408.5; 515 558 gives 0.57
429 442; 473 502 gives 0.56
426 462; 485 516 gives 0.57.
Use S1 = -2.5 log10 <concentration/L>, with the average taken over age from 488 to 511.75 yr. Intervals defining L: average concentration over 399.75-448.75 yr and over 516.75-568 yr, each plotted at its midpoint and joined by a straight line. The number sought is 0.28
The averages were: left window 232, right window 111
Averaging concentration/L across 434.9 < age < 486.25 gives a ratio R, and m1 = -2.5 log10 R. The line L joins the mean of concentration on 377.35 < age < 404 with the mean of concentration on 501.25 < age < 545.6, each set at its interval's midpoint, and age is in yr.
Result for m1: -0.16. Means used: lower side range 201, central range 178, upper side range 110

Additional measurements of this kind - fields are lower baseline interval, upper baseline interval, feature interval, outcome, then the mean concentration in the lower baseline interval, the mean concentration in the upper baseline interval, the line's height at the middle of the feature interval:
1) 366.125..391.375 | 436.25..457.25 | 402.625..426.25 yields -0.229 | 174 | 204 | 190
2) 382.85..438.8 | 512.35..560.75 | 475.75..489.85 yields 0.167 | 229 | 111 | 161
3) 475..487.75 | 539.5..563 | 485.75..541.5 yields 0.128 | 140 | 114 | 128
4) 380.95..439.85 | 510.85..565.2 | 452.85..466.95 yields 0.075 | 228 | 111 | 182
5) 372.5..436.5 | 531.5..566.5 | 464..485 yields 0.067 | 213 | 113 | 165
